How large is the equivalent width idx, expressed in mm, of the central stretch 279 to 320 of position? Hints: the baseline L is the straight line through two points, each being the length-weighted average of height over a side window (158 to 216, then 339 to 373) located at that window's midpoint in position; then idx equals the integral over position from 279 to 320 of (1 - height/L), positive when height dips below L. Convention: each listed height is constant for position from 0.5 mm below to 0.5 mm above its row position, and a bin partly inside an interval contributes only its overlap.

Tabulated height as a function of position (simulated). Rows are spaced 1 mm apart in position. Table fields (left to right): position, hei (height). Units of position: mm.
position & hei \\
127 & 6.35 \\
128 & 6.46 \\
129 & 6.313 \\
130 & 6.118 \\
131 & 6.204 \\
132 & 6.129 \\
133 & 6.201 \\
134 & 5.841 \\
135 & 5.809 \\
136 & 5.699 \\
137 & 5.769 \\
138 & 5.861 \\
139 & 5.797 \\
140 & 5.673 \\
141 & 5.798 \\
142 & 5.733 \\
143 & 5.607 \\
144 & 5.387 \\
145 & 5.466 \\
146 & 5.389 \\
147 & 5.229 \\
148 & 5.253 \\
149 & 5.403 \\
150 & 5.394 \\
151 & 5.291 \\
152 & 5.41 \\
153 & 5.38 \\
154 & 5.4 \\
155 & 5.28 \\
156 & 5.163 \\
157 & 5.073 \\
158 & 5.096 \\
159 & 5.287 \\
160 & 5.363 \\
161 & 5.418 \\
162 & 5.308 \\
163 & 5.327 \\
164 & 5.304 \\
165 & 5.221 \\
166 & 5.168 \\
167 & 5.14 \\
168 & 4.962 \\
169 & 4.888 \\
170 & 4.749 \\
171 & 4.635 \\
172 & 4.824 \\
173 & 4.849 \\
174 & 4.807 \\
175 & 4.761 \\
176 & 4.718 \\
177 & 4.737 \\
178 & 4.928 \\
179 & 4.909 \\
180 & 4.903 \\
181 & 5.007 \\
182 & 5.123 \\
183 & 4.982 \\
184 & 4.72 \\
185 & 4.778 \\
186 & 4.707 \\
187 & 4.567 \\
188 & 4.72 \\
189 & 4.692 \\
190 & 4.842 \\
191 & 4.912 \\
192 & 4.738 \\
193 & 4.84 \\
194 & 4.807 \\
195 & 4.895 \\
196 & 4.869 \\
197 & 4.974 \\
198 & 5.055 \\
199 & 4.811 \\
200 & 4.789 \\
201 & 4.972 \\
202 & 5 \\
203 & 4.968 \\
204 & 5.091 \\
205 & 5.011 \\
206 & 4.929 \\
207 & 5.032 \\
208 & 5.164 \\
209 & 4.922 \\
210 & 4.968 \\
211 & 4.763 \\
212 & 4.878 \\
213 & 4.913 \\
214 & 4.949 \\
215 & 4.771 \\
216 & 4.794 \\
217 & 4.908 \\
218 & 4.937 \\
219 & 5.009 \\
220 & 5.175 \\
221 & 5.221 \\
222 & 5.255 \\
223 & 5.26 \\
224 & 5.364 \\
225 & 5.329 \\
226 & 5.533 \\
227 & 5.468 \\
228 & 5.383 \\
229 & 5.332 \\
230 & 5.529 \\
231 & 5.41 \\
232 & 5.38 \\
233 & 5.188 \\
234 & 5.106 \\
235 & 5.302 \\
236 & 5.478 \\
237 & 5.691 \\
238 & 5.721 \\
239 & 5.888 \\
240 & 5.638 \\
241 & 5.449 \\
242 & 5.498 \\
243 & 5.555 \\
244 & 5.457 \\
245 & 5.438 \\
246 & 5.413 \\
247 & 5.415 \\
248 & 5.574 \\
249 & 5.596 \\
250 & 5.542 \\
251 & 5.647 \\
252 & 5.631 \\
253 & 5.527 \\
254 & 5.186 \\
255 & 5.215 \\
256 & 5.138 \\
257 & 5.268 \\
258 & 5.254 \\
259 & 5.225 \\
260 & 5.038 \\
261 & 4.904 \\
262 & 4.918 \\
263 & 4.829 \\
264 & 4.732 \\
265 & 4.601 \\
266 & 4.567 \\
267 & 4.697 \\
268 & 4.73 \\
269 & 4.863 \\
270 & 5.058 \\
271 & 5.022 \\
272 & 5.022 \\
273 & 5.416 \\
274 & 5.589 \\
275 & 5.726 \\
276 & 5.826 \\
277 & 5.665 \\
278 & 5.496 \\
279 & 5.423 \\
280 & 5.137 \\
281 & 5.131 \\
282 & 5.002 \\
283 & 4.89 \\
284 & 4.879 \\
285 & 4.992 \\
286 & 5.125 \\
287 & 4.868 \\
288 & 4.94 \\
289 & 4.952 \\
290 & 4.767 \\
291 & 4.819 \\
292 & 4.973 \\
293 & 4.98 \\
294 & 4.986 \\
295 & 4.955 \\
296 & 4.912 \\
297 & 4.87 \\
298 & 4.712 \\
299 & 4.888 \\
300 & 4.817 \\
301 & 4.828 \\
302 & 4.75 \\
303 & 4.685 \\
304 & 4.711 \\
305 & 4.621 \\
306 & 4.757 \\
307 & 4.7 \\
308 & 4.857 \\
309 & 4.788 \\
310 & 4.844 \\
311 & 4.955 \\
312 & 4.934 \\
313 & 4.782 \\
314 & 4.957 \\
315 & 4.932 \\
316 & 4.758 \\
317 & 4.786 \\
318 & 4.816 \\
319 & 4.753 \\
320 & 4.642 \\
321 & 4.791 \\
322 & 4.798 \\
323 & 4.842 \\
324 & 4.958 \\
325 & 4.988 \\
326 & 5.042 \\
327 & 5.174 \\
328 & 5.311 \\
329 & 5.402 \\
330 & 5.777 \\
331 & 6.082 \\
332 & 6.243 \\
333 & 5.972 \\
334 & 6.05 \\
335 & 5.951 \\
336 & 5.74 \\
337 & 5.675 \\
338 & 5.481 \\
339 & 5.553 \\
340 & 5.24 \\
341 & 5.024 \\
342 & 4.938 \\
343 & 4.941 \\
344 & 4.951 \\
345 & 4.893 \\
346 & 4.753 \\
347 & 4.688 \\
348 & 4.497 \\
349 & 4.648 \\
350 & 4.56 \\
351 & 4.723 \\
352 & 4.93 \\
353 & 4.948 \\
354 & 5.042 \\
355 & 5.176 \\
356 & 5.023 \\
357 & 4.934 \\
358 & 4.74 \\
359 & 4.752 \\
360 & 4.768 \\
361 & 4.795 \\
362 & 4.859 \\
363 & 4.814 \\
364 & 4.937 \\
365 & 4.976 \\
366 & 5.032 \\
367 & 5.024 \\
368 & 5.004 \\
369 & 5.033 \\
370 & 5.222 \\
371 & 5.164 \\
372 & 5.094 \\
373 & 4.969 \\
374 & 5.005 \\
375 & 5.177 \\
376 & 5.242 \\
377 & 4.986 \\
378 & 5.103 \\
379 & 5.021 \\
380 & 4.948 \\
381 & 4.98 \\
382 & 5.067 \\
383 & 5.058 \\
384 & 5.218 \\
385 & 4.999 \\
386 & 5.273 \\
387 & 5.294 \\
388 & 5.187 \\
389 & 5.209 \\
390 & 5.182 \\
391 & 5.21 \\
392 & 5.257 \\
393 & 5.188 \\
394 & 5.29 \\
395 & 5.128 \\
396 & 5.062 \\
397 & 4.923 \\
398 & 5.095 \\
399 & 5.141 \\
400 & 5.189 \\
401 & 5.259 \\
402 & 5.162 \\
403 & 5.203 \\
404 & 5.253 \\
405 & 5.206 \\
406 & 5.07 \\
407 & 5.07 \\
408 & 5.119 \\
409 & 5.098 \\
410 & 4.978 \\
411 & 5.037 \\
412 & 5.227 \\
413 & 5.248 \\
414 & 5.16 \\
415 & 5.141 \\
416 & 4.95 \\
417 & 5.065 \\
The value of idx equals 0.4 mm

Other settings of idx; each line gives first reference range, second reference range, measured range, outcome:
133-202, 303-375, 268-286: -0.5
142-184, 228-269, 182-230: 2.1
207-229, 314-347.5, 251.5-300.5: 0.8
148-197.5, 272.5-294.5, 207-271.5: -1.4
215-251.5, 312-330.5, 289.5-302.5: 0.6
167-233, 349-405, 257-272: 0.3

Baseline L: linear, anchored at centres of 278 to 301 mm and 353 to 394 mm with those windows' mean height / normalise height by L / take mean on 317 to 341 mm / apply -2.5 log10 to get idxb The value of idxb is -0.070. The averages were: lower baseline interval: 4.96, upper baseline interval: 5.05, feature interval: 5.34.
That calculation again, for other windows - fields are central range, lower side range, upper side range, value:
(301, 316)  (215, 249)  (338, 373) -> 0.06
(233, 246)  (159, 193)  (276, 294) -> -0.10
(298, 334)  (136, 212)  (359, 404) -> 0.02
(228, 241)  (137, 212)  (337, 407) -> -0.08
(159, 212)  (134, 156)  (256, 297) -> 0.09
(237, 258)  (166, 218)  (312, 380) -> -0.11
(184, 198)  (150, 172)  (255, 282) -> 0.08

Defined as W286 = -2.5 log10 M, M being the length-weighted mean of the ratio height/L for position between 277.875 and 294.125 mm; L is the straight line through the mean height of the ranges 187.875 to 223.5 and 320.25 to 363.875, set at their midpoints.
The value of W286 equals 0.01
